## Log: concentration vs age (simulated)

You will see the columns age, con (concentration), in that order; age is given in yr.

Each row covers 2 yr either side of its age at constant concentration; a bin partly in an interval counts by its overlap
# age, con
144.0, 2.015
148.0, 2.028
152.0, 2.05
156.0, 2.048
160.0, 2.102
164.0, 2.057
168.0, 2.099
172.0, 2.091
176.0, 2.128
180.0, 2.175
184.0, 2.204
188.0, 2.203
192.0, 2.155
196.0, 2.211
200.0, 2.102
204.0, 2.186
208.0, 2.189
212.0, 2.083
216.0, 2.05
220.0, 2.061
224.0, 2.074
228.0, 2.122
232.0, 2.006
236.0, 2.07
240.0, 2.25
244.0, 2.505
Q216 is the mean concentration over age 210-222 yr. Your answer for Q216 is 2.06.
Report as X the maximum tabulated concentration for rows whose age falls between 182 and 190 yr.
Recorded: 2.204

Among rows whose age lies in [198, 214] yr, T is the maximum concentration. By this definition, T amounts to 2.189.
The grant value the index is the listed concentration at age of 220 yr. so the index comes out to 2.061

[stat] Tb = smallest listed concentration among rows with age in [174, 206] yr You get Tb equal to 2.102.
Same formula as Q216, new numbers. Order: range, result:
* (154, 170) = 2.08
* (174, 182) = 2.15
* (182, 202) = 2.17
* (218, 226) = 2.07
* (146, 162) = 2.06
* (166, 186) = 2.14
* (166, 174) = 2.1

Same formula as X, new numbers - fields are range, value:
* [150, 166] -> 2.102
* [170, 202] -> 2.211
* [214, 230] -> 2.122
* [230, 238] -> 2.07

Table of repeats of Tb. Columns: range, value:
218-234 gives 2.006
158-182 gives 2.057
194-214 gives 2.083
